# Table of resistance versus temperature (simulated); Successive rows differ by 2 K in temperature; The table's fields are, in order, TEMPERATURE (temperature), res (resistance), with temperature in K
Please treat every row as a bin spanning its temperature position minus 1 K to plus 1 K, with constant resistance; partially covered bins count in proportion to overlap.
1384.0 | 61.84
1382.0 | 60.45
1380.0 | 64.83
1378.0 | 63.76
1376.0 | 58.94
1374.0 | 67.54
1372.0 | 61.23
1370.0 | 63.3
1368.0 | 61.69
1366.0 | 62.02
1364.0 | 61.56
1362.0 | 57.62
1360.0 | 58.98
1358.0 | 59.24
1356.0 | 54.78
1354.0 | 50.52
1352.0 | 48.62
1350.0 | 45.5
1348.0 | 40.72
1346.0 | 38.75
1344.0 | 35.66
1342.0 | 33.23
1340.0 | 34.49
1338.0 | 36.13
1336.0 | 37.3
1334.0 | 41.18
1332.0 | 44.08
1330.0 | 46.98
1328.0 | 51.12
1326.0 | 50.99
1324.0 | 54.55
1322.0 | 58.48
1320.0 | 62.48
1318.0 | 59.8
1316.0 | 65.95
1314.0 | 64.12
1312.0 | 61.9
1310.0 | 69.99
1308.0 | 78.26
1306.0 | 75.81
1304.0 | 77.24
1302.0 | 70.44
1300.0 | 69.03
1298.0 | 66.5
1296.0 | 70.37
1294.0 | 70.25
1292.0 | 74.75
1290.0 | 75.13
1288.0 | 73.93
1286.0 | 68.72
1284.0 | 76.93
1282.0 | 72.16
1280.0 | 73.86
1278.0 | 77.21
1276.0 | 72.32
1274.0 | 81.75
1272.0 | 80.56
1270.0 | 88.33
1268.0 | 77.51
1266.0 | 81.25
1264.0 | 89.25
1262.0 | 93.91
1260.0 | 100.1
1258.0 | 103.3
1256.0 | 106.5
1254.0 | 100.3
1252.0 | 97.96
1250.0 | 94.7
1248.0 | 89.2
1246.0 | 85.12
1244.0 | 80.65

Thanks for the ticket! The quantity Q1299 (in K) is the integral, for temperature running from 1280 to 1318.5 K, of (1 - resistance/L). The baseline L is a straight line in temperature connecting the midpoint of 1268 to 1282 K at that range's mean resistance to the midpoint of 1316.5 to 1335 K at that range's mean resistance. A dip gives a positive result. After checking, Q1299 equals -2.9 K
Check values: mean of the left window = 78.4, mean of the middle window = 70.8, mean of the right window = 52.6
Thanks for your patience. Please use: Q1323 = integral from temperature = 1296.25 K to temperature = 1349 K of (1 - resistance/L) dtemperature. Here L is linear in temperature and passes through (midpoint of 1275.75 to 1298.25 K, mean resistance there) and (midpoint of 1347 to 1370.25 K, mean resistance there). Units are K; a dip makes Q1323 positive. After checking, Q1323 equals 7.9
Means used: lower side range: 72.9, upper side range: 55.1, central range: 55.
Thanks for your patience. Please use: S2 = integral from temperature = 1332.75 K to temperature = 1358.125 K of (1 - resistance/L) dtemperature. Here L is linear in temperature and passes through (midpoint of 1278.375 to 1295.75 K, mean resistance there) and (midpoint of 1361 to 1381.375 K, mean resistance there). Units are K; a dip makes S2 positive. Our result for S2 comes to 9.0 K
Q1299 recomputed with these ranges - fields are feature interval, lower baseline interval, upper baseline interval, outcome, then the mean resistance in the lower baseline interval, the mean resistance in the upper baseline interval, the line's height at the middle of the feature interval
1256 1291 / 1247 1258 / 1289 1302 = 1.2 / 98.2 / 71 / 84.9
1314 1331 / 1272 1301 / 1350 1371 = 2.3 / 73.3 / 57.2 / 65.5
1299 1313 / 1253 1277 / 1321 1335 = -1.8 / 89.6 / 49.6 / 63.6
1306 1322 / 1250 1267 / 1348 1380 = 2.1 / 96.5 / 58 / 76.2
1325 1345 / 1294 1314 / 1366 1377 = 7.7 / 70.7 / 62.5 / 66.9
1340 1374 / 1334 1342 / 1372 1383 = -1.7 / 36.3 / 62.9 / 49.1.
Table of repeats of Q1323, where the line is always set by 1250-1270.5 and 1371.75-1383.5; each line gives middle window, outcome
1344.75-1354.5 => 3.6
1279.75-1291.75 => 1.9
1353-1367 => 2.0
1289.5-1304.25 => 2.3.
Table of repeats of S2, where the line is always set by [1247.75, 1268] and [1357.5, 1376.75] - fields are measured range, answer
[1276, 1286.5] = 1.66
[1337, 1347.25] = 4.93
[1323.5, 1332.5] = 2.92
